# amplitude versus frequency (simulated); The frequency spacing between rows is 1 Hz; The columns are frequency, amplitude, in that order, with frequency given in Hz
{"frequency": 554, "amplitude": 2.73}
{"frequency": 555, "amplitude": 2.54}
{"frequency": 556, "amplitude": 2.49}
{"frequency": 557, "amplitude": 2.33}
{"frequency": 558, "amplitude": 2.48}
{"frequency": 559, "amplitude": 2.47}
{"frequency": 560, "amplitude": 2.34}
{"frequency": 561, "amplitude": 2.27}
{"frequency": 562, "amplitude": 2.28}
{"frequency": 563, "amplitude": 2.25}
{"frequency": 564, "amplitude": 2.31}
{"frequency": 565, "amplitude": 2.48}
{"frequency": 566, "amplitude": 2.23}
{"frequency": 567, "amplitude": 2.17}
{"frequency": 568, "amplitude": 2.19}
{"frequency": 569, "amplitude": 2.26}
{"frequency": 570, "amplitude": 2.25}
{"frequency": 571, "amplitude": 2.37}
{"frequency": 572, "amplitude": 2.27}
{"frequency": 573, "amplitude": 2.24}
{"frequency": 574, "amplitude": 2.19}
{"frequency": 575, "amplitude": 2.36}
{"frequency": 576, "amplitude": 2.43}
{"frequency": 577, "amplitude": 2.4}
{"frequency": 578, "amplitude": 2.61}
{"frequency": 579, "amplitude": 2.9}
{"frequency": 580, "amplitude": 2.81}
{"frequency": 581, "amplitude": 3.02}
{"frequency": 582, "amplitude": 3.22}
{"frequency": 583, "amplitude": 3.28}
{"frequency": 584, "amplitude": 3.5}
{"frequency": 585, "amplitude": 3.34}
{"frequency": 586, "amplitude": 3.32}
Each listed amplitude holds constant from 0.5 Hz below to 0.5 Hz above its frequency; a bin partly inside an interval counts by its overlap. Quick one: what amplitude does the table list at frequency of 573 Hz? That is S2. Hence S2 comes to 2.24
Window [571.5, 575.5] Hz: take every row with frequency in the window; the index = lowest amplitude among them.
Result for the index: 2.19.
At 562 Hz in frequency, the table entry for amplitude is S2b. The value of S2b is 2.28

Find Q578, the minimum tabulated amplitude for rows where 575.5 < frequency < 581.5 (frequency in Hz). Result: 2.4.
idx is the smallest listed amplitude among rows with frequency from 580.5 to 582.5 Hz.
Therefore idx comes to 3.02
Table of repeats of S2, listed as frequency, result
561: 2.27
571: 2.37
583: 3.28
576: 2.43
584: 3.5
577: 2.4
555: 2.54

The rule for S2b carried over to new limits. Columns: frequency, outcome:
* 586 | 3.32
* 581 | 3.02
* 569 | 2.26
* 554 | 2.73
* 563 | 2.25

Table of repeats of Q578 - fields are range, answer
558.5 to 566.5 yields 2.23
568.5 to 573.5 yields 2.24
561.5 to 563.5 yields 2.25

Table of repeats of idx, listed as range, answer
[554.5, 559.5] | 2.33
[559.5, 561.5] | 2.27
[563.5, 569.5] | 2.17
